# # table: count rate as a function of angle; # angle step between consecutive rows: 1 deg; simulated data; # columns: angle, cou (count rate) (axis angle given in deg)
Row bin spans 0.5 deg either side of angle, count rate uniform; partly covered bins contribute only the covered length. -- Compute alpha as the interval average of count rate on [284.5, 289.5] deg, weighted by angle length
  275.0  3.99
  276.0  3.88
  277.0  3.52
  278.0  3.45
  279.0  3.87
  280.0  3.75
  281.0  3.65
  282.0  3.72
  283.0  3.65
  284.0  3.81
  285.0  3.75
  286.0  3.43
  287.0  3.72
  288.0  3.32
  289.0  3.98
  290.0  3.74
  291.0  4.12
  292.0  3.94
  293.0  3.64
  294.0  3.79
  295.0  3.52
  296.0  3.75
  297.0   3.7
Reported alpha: 3.64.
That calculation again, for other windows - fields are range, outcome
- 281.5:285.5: 3.73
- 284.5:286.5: 3.59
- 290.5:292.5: 4.03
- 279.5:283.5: 3.69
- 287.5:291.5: 3.79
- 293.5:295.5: 3.66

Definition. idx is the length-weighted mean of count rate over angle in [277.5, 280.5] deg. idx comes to 3.69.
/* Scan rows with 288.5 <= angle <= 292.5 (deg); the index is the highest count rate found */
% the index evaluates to 4.12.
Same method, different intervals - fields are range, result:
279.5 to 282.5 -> 3.75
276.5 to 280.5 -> 3.87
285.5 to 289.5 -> 3.98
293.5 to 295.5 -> 3.79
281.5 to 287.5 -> 3.81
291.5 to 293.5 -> 3.94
